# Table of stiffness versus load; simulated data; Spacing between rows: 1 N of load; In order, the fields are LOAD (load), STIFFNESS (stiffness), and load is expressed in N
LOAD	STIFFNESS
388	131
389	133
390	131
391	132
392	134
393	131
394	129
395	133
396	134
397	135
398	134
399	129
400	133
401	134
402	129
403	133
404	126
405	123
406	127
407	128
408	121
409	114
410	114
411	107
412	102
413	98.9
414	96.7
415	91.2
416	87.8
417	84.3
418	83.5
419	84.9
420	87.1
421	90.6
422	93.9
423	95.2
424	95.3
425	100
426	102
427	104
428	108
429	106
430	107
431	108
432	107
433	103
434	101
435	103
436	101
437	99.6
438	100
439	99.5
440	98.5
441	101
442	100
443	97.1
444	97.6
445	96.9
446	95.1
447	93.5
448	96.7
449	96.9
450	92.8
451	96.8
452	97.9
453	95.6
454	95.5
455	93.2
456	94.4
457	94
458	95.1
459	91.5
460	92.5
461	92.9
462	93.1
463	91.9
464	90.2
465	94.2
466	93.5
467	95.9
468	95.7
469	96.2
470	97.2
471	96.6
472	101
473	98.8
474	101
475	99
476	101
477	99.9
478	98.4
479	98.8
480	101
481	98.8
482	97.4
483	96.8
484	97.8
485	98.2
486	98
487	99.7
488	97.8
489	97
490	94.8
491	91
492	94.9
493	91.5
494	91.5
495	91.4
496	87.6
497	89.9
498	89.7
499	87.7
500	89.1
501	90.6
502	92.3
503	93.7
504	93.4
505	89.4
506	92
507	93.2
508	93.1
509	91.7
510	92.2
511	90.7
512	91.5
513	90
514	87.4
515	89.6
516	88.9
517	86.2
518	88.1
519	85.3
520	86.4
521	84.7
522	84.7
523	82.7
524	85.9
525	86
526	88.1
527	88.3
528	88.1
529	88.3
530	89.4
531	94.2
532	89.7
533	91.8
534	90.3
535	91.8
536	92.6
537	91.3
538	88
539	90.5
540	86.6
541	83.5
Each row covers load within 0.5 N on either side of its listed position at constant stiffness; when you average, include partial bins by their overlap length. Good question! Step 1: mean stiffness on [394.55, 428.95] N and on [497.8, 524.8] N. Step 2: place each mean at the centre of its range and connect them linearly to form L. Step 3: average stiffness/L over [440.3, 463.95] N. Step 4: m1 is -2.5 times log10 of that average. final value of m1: 0.07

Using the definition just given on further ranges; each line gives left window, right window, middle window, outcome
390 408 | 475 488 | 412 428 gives 0.289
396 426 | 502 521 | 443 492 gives 0.027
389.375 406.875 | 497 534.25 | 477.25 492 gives 0.031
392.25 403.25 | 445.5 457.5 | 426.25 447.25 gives 0.042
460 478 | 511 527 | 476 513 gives -0.027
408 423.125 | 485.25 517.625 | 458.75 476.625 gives -0.025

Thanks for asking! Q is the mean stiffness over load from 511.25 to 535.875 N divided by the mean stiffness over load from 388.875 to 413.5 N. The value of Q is 0.7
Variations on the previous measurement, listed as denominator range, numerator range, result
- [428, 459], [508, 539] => 0.90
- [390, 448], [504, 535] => 0.82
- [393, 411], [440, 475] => 0.75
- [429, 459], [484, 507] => 0.94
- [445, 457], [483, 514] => 0.97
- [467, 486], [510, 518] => 0.91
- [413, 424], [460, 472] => 1.05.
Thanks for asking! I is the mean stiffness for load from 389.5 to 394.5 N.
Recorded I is 131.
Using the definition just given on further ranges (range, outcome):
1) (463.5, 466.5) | 92.6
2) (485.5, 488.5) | 98.5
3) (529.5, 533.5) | 91.3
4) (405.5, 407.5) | 128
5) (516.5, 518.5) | 87.2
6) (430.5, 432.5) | 108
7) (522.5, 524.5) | 84.3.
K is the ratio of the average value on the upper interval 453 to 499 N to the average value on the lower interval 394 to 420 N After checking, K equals 0.8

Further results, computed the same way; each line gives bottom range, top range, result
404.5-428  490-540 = 0.88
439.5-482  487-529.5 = 0.93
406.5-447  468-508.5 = 0.95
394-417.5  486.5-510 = 0.78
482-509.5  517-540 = 0.95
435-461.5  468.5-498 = 1.00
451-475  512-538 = 0.93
